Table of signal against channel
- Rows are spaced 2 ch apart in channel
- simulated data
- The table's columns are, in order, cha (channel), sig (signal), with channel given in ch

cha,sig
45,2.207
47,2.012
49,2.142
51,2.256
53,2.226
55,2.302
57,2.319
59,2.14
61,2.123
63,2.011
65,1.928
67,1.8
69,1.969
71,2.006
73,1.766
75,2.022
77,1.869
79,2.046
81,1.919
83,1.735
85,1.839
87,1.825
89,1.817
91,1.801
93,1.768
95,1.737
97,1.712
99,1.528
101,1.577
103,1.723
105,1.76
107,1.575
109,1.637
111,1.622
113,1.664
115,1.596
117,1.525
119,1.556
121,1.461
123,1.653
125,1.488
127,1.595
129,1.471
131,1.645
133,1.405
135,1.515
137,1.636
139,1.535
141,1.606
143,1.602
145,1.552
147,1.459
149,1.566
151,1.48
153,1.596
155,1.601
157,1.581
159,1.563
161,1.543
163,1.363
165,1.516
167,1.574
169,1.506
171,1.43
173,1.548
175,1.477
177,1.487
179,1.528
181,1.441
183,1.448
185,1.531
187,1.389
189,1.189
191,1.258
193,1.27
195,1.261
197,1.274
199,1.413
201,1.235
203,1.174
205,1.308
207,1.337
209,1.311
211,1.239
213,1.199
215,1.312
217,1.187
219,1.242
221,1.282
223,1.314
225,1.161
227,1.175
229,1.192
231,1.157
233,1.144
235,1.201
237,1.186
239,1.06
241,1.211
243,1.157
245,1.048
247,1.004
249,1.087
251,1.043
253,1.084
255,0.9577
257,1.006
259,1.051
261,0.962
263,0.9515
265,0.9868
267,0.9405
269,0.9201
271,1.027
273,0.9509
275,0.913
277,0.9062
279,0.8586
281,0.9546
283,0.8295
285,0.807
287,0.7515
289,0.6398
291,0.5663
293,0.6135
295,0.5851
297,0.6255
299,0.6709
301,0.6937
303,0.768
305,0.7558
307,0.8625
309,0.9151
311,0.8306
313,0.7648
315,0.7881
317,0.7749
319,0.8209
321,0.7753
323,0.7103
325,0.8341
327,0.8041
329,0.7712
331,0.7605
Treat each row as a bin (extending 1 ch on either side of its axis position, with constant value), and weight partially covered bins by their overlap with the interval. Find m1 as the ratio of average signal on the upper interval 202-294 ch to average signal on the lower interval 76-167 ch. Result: 0.6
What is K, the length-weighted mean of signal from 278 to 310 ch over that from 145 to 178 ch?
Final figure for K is 0.49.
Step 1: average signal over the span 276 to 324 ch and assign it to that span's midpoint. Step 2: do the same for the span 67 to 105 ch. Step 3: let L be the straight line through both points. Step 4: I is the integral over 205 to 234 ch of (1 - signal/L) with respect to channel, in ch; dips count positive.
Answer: -1.96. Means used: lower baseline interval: 1.81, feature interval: 1.23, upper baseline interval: 0.761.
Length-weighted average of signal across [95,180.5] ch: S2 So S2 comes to 1.56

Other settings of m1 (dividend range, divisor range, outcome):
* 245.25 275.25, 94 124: 0.61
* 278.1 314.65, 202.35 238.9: 0.61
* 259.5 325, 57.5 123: 0.45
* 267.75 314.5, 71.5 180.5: 0.49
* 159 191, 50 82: 0.71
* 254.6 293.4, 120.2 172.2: 0.57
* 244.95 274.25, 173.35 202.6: 0.73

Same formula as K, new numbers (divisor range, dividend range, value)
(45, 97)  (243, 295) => 0.46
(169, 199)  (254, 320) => 0.59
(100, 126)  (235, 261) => 0.67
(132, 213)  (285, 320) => 0.51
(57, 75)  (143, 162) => 0.78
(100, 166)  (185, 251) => 0.78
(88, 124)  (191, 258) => 0.72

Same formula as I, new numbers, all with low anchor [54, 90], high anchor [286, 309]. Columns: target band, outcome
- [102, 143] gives 2.4 ch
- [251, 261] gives -1.0 ch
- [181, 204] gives -0.5 ch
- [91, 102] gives 0.9 ch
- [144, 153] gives 0.1 ch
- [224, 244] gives -2.1 ch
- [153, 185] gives -2.0 ch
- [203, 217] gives -0.9 ch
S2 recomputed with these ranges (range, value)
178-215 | 1.32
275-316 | 0.763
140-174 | 1.53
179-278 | 1.17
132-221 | 1.42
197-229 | 1.26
